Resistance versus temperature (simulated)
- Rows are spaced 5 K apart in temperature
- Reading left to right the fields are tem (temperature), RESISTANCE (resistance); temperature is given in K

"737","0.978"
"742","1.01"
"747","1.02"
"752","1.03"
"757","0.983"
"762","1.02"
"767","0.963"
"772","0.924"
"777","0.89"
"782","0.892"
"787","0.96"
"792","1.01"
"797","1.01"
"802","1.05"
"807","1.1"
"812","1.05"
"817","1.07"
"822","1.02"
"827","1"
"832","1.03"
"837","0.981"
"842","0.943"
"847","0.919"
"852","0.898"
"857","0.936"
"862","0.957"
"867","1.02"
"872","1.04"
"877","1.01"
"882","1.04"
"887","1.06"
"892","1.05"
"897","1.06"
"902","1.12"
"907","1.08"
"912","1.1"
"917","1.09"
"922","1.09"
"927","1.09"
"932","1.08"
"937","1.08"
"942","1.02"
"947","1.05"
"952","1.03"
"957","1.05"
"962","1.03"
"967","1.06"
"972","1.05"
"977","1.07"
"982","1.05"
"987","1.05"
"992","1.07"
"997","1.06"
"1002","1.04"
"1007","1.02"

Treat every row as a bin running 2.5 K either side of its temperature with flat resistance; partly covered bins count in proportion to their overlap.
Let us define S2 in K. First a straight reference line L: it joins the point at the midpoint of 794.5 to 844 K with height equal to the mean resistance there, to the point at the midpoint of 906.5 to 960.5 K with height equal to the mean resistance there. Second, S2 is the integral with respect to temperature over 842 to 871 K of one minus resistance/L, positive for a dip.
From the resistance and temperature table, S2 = 2.5 K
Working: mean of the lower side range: 1.03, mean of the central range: 0.951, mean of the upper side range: 1.07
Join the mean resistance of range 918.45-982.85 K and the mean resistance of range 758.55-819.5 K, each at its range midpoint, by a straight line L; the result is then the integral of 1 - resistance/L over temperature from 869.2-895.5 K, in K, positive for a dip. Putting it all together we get -0.2 K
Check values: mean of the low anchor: 0.995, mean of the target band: 1.04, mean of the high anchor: 1.06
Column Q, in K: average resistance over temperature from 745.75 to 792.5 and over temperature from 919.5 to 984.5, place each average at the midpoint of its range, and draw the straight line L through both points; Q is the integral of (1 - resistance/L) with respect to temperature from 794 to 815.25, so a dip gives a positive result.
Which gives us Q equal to -1.5 K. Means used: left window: 0.966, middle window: 1.05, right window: 1.06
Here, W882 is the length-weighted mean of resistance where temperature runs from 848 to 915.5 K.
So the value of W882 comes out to 1.03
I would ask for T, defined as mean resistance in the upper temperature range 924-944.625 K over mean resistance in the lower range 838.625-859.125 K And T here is 1.2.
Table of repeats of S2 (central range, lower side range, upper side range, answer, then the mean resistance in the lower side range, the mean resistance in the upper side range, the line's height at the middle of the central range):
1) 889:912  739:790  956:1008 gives -1.3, 0.97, 1.05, 1.02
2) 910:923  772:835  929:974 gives -0.7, 1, 1.05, 1.04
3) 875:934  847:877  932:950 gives -3.4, 0.969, 1.05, 1.01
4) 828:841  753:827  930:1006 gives 0.2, 0.997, 1.05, 1.01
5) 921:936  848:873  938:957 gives -0.9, 0.963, 1.04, 1.02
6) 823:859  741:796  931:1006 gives 1.4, 0.973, 1.05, 1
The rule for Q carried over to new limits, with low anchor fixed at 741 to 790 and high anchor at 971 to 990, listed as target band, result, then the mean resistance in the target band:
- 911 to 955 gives -1.4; 1.07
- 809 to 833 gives -1.1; 1.04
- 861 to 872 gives 0.1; 1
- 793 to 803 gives -0.4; 1.02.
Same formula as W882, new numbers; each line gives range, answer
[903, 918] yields 1.09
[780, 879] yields 0.995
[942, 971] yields 1.04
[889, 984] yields 1.07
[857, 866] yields 0.962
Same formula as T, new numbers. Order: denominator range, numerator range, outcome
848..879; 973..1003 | 1.09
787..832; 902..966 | 1.03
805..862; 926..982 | 1.06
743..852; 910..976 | 1.07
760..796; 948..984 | 1.10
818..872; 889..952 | 1.10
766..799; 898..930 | 1.15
